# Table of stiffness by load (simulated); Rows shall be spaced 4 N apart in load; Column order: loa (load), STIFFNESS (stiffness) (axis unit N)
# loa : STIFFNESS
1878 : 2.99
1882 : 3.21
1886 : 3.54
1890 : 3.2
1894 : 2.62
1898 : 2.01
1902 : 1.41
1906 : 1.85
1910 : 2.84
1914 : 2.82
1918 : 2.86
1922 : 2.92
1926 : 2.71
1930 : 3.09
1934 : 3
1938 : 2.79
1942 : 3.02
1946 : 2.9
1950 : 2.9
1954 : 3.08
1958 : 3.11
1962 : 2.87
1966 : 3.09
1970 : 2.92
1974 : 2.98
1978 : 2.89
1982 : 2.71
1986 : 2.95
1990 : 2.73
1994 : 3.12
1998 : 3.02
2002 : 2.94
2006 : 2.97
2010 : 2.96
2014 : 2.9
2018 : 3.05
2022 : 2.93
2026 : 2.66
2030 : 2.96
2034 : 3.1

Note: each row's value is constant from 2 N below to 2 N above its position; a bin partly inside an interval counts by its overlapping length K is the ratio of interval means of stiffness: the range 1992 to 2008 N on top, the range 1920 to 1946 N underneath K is 1.03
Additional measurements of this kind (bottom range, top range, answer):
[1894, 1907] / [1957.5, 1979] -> 1.58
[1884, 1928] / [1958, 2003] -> 1.12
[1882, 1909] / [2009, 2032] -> 1.16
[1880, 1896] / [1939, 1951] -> 0.93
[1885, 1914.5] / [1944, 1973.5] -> 1.20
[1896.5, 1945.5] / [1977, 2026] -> 1.11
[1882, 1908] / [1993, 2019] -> 1.20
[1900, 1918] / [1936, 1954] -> 1.27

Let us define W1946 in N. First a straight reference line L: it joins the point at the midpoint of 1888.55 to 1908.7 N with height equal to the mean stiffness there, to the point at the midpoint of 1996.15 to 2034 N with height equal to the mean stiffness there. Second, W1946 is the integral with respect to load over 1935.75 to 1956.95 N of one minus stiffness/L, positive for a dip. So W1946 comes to -3.7 N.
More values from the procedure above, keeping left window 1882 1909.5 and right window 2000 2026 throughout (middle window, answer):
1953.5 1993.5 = -2.0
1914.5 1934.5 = -2.2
